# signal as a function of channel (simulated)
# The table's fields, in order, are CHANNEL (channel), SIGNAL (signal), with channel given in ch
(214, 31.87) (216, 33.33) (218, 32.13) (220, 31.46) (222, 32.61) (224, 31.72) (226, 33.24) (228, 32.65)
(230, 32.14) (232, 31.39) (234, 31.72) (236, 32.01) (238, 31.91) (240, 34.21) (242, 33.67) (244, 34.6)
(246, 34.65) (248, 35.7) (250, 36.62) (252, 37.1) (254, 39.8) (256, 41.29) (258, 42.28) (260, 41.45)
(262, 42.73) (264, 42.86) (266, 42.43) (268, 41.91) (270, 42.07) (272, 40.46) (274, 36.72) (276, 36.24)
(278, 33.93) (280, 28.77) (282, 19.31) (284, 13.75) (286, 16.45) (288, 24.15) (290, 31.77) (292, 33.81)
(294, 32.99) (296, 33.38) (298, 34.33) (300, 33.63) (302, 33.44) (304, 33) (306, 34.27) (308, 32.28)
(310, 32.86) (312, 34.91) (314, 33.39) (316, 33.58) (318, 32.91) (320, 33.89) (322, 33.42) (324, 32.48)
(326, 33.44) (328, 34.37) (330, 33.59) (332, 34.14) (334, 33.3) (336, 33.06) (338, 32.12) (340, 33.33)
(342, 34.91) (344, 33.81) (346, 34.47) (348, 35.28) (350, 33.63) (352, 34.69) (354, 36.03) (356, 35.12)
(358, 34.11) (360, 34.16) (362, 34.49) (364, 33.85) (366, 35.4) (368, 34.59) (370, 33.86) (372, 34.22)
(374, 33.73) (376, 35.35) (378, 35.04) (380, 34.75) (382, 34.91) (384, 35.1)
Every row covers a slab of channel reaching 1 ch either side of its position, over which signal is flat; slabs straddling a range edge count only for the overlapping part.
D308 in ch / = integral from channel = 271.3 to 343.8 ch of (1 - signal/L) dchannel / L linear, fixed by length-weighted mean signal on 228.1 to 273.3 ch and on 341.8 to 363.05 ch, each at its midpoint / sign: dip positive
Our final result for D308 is 7.6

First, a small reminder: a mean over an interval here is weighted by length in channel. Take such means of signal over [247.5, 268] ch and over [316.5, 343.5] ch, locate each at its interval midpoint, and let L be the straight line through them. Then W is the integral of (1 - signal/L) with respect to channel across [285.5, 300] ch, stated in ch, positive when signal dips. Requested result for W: 2.6 ch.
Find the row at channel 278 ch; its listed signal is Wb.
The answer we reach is 33.93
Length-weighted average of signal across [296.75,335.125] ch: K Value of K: 33.5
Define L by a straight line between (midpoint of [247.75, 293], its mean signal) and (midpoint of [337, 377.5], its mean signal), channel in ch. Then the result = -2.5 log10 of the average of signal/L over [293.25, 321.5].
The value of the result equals 0.04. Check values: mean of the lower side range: 34.8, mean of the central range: 33.5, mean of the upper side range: 34.4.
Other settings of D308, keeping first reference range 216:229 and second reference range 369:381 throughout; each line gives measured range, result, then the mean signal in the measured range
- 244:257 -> -1.80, 37.3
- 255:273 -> -4.91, 41.9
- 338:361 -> -0.18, 34.4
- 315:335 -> 0.17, 33.5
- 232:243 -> 0.00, 32.6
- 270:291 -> 2.75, 28.8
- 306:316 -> 0.04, 33.5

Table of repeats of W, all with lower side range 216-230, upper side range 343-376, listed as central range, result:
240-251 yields -0.76 ch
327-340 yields 0.25 ch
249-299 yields -2.32 ch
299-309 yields 0.09 ch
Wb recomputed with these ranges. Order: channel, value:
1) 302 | 33.44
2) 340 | 33.33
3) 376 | 35.35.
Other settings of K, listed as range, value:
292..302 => 33.6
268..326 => 32.1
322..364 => 34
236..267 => 37.9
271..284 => 31.1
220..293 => 34.1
